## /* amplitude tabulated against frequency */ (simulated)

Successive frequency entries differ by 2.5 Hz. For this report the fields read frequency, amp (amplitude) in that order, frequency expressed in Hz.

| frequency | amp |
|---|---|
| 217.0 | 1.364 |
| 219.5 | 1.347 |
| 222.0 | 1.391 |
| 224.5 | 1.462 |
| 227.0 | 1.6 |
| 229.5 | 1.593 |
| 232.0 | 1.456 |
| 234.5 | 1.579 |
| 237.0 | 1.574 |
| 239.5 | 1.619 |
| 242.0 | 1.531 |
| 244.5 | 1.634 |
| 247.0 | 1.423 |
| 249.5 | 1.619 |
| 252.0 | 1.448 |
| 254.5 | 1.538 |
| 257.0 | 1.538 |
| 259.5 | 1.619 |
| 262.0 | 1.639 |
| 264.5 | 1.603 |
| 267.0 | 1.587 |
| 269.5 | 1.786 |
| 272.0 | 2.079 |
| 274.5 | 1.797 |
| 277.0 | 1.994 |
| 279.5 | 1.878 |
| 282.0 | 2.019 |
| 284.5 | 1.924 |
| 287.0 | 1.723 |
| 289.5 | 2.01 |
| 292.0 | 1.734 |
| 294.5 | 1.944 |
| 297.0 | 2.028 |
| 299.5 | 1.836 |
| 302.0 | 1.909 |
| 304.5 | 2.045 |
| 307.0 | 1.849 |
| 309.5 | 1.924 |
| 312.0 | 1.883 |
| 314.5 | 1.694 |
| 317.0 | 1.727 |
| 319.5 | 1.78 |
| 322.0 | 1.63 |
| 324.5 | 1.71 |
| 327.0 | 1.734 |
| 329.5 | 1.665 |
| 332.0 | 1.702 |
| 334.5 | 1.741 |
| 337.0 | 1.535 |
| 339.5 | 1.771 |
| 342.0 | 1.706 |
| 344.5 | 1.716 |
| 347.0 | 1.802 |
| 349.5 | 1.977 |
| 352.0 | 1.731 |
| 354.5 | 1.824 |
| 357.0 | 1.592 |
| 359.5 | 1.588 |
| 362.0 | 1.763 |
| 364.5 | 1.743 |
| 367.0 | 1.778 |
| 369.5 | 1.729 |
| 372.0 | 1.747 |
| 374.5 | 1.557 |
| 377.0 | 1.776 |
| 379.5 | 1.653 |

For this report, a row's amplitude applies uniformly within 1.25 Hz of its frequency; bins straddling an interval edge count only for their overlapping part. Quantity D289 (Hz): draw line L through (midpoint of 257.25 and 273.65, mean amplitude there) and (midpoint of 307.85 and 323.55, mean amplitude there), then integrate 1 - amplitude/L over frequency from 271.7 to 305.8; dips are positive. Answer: -3.51 Hz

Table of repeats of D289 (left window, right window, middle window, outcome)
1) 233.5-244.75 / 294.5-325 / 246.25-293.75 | -1.1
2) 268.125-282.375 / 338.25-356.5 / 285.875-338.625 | 1.4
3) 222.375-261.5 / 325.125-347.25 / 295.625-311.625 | -2.7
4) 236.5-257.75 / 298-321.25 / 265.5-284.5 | -2.2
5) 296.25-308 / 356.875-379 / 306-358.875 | 2.3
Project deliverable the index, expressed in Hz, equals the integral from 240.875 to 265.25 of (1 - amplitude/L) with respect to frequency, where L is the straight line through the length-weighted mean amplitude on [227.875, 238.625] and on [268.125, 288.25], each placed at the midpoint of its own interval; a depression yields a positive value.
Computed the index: 2.1 Hz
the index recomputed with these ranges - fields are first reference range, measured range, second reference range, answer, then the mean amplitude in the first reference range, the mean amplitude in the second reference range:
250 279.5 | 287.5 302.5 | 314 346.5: -1.76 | 1.7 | 1.7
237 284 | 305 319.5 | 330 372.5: -0.95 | 1.69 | 1.73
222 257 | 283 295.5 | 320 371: -1.87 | 1.54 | 1.72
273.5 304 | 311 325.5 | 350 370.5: 0.76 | 1.9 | 1.73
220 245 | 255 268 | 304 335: 0.16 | 1.54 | 1.77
